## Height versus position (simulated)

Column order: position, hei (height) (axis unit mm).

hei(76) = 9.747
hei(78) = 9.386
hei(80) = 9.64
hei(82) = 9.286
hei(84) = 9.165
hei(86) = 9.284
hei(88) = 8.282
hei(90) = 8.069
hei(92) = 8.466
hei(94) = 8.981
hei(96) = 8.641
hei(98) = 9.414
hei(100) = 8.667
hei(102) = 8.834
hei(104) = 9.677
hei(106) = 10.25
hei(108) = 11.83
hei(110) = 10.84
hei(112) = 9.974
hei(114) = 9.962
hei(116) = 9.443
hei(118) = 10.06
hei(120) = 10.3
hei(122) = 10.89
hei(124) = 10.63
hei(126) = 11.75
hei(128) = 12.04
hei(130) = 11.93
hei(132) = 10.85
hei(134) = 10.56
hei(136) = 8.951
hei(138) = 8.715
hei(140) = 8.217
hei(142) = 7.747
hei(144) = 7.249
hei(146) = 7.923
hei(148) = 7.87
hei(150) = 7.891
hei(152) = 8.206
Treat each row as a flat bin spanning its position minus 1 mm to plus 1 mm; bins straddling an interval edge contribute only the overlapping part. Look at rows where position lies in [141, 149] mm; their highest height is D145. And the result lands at 7.923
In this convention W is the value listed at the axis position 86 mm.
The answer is 9.284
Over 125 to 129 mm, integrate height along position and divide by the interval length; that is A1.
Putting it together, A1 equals 11.9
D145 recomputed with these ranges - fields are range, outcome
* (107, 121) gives 11.83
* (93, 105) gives 9.677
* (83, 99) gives 9.414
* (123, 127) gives 11.75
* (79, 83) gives 9.64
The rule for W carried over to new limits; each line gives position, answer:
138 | 8.715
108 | 11.83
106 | 10.25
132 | 10.85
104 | 9.677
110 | 10.84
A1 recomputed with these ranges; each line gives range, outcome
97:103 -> 8.97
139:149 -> 7.8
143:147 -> 7.59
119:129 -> 11.1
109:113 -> 10.4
